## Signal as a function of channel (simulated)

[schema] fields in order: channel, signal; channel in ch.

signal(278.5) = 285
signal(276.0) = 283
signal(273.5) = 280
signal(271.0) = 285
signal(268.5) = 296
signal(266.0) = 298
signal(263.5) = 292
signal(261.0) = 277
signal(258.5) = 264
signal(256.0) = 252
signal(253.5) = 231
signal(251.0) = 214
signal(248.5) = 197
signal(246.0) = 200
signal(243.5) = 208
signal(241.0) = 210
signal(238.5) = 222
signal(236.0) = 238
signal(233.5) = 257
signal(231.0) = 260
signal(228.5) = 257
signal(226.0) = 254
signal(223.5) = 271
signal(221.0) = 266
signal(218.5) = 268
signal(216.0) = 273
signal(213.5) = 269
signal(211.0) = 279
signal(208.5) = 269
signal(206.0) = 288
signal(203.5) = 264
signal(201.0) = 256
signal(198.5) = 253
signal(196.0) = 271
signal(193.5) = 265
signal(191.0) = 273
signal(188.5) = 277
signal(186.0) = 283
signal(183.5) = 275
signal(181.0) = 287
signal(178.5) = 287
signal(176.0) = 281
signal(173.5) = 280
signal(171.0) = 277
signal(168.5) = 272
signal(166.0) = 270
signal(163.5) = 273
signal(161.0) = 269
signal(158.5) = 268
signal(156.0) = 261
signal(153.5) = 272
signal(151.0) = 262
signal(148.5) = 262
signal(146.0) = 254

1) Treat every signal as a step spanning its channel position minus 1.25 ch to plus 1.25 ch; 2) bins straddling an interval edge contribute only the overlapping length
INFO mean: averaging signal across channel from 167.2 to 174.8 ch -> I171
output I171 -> 276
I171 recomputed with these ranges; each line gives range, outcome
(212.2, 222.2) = 269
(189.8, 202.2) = 264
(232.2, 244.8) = 227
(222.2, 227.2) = 263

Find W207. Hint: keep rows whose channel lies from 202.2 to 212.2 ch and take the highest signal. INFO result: 288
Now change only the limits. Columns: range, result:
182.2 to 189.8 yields 283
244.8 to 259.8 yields 264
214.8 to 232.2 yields 273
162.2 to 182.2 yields 287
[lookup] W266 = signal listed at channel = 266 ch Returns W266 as 298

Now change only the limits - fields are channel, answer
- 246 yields 200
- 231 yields 260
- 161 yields 269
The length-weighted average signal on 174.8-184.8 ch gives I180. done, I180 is 283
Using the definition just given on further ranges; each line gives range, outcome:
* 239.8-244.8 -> 209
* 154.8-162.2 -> 266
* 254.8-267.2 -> 277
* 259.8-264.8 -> 285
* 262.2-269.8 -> 295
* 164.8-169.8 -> 271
